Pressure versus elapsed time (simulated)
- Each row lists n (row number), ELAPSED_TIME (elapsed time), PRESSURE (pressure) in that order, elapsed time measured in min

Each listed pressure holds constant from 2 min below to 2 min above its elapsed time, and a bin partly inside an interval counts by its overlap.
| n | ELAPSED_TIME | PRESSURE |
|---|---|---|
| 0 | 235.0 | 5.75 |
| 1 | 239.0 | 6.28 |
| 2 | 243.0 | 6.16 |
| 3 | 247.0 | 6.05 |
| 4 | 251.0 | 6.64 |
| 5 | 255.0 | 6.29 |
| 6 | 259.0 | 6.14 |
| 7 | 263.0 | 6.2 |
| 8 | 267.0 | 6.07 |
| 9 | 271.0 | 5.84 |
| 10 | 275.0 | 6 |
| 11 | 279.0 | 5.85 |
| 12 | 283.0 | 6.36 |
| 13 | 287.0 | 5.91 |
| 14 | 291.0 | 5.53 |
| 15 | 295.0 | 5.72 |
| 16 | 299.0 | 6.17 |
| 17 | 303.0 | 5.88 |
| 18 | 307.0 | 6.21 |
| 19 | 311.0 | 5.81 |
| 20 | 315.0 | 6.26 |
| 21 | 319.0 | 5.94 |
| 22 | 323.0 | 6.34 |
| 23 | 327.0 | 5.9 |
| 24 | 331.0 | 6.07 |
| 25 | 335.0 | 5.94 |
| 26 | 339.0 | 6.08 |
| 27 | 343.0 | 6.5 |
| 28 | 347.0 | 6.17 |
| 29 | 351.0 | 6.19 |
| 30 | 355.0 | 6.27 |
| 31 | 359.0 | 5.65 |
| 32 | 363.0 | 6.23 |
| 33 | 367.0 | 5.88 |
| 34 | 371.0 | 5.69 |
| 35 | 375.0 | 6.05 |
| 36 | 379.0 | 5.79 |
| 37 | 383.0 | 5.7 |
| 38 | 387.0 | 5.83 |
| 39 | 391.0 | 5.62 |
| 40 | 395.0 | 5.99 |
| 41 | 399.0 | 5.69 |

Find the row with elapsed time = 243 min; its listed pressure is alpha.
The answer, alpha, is 6.16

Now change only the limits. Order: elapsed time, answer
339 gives 6.08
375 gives 6.05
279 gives 5.85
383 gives 5.7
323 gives 6.34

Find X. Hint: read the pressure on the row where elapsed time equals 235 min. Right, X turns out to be 5.75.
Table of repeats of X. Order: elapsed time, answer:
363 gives 6.23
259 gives 6.14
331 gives 6.07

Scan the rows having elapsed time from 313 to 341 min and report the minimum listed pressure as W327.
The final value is 5.9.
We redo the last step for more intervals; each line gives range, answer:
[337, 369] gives 5.65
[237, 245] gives 6.16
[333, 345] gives 5.94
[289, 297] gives 5.53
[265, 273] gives 5.84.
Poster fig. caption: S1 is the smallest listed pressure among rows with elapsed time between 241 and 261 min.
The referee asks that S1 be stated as 6.05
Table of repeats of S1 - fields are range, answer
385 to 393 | 5.62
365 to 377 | 5.69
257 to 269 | 6.07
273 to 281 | 5.85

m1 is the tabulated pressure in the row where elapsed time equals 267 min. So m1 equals 6.07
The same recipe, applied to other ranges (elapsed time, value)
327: 5.9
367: 5.88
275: 6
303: 5.88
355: 6.27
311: 5.81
